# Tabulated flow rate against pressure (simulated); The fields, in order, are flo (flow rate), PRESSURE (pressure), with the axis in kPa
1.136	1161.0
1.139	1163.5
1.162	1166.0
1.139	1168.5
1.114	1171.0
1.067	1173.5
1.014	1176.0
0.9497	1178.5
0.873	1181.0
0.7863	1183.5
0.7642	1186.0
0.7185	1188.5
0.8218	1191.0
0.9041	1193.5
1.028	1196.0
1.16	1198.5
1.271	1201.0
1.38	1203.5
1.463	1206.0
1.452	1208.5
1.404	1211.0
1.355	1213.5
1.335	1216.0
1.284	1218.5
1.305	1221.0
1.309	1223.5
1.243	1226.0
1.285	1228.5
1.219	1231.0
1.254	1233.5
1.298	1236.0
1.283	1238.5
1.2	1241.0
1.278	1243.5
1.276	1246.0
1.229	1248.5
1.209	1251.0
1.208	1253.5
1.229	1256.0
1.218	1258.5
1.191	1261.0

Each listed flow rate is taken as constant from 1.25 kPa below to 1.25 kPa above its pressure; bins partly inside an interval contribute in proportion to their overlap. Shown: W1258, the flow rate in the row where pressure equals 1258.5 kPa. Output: 1.218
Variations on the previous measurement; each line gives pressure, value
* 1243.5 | 1.278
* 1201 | 1.271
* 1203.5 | 1.38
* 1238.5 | 1.283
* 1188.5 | 0.7185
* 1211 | 1.404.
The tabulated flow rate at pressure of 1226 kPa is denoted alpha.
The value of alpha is 1.243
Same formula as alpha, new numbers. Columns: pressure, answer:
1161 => 1.136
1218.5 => 1.284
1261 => 1.191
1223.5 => 1.309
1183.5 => 0.7863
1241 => 1.2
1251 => 1.209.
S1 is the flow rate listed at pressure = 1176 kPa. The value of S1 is 1.014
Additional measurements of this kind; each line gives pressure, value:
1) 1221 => 1.305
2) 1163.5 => 1.139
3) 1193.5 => 0.9041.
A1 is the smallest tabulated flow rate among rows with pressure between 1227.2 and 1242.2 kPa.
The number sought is 1.2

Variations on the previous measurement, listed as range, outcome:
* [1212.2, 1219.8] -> 1.284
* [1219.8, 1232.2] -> 1.219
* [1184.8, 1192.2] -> 0.7185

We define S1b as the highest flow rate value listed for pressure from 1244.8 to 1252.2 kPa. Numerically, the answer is 1.276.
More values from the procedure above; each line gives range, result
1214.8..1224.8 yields 1.335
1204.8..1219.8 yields 1.463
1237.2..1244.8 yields 1.283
